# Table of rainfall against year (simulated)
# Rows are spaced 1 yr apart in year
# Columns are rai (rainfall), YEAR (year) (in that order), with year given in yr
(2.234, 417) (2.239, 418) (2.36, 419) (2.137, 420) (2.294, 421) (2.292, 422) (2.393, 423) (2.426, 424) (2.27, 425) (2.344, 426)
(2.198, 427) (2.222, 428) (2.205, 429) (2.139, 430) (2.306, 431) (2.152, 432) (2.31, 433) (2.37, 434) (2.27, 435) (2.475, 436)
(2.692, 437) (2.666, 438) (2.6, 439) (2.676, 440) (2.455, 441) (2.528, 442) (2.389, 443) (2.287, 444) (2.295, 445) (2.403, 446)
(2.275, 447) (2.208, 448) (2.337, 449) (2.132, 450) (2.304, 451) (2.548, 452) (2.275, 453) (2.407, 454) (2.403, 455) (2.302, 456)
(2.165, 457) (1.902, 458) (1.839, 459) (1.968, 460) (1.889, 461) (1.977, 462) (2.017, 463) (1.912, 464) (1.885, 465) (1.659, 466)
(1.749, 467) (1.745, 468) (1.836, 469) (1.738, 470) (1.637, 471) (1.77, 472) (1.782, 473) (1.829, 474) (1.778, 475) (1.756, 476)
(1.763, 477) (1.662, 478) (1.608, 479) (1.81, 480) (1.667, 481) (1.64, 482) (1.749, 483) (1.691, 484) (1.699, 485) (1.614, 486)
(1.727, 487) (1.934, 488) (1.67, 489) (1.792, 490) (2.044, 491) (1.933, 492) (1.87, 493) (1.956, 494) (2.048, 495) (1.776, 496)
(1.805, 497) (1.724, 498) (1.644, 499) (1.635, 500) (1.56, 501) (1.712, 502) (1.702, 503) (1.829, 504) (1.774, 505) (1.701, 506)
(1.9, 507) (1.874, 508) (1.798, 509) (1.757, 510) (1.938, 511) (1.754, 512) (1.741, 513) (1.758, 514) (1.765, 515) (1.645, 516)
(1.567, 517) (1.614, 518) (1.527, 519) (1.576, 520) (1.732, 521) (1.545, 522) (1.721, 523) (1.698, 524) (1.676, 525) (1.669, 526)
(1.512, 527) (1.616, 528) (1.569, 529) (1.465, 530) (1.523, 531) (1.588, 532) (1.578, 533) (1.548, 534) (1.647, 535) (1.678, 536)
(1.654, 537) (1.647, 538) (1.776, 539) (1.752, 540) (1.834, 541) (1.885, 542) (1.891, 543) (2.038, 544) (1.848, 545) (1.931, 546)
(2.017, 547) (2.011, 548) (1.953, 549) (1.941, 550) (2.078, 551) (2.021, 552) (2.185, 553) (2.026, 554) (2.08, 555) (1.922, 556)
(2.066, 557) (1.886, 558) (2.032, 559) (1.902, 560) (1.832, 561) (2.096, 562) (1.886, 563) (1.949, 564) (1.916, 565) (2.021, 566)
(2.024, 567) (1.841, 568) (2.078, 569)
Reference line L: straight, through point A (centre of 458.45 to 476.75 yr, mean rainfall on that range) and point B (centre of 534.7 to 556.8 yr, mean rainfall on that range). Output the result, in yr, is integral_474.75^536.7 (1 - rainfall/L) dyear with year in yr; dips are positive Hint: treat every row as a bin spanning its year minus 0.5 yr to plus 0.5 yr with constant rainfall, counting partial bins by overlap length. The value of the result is 4.9 yr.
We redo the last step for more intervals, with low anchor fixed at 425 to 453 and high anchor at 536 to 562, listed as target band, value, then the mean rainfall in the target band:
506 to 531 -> 4.5 yr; 1.68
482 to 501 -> 3.2 yr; 1.78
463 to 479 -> 3.3 yr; 1.77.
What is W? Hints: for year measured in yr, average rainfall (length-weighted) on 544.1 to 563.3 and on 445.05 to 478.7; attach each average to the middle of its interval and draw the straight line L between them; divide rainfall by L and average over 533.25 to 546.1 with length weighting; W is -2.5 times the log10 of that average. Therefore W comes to 0.126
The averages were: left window 2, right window 1.99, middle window 1.77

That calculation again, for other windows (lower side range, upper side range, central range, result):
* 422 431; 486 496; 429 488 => 0.01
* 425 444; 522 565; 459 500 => 0.20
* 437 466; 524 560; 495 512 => 0.13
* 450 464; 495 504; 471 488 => 0.12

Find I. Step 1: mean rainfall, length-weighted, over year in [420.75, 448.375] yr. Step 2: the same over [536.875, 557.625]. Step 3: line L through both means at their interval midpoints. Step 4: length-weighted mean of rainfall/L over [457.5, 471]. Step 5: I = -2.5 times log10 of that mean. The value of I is 0.21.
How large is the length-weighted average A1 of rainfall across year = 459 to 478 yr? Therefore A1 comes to 1.81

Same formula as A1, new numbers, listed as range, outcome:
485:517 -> 1.78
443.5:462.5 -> 2.21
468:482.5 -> 1.73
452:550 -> 1.79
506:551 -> 1.73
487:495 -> 1.89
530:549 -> 1.77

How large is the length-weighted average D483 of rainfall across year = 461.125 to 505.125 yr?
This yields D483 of 1.78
